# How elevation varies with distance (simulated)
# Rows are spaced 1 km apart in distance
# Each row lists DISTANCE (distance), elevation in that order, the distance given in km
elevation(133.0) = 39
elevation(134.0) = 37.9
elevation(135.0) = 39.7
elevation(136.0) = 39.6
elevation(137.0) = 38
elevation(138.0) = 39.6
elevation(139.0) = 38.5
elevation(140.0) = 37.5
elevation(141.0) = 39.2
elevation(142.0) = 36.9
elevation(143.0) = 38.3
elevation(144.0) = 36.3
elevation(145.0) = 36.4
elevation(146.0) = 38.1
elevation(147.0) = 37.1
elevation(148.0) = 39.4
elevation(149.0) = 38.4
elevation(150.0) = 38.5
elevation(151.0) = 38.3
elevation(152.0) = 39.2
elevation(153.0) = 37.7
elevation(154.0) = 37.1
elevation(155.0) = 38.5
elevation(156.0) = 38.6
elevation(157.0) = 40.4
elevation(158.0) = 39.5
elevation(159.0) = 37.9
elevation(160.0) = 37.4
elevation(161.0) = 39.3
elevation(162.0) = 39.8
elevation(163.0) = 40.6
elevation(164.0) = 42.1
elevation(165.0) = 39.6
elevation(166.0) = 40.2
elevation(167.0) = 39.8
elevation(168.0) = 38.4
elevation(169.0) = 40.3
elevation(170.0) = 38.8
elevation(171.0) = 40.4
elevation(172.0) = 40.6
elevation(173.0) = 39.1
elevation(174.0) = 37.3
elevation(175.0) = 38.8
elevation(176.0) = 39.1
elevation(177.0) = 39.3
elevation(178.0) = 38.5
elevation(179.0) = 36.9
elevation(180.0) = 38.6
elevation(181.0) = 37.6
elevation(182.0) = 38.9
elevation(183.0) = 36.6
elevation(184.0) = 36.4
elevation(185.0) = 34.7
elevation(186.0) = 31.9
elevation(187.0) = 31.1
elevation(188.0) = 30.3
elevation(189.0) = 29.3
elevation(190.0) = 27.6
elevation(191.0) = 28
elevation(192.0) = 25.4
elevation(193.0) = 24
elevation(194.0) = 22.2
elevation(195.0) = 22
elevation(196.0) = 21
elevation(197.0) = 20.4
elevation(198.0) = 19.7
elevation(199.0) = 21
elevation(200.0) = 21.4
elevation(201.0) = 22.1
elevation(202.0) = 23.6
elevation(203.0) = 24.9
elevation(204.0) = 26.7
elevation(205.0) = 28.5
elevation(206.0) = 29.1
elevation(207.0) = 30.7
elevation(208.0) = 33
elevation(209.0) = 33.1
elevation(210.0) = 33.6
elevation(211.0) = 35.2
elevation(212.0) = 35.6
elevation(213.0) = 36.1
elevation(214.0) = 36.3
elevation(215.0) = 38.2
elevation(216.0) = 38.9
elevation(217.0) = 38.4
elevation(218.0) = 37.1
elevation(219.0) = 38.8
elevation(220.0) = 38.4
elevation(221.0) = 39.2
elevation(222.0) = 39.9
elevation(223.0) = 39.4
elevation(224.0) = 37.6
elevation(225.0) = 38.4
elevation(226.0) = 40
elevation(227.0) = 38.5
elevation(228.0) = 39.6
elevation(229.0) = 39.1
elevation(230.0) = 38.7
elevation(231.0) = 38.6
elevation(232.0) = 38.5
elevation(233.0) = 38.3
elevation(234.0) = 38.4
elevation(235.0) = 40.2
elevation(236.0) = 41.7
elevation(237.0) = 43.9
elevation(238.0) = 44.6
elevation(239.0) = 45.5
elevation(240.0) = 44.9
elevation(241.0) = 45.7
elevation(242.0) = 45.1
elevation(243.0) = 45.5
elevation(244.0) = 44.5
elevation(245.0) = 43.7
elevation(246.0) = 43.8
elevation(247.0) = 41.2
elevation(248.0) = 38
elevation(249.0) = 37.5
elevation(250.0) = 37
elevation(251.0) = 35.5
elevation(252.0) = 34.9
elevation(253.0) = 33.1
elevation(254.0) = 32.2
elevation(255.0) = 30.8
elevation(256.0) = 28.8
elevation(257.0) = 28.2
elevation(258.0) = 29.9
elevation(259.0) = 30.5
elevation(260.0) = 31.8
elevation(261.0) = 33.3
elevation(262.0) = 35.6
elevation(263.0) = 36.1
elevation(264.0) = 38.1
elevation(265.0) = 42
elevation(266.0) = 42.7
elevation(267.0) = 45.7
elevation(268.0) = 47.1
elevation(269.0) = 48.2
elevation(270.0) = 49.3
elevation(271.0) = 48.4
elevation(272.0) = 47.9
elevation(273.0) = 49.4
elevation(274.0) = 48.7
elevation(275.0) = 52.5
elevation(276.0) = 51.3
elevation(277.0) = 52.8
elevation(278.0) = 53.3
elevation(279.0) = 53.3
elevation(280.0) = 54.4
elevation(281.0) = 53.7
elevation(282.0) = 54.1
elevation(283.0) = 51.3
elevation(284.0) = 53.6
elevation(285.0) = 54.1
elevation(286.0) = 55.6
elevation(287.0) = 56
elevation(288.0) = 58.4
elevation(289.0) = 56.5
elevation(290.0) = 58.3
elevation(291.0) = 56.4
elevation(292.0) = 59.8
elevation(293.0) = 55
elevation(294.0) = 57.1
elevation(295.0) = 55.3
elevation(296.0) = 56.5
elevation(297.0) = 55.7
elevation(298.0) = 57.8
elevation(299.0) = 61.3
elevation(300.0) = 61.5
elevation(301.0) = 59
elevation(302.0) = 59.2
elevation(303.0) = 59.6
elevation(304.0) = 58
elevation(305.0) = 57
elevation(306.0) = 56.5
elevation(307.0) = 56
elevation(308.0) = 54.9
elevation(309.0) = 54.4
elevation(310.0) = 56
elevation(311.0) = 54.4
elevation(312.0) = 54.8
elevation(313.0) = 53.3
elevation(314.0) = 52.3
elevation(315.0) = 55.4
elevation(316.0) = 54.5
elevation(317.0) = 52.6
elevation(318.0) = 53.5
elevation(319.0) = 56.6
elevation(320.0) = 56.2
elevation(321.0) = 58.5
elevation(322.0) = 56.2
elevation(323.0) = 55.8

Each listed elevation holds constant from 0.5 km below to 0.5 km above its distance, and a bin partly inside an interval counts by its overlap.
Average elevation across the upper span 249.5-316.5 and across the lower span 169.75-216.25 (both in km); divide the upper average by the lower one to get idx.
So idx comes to 1.6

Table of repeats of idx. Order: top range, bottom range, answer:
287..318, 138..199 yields 1.59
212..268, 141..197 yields 1.07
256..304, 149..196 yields 1.39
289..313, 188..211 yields 2.19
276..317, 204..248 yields 1.44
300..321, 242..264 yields 1.55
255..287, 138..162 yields 1.18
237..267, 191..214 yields 1.41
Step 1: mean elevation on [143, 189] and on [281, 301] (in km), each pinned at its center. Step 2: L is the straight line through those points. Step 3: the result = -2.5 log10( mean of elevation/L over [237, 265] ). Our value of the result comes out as 0.31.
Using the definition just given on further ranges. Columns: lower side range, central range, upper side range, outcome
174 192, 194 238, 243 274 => 0.091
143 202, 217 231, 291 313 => 0.126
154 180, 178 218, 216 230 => 0.269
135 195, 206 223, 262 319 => 0.193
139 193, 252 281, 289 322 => 0.215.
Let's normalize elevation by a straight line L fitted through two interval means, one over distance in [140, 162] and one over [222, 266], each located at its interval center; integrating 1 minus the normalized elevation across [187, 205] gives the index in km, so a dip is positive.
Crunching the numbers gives 6.53 km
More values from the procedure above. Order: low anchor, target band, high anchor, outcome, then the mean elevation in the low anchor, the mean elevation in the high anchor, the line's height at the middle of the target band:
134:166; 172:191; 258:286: 2.4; 38.6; 46.5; 40.7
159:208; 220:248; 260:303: 0.9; 32.8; 51.7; 42.5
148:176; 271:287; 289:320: 0.3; 39.1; 56.4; 53.3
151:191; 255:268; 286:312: 4.0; 37.5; 57.1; 51.4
